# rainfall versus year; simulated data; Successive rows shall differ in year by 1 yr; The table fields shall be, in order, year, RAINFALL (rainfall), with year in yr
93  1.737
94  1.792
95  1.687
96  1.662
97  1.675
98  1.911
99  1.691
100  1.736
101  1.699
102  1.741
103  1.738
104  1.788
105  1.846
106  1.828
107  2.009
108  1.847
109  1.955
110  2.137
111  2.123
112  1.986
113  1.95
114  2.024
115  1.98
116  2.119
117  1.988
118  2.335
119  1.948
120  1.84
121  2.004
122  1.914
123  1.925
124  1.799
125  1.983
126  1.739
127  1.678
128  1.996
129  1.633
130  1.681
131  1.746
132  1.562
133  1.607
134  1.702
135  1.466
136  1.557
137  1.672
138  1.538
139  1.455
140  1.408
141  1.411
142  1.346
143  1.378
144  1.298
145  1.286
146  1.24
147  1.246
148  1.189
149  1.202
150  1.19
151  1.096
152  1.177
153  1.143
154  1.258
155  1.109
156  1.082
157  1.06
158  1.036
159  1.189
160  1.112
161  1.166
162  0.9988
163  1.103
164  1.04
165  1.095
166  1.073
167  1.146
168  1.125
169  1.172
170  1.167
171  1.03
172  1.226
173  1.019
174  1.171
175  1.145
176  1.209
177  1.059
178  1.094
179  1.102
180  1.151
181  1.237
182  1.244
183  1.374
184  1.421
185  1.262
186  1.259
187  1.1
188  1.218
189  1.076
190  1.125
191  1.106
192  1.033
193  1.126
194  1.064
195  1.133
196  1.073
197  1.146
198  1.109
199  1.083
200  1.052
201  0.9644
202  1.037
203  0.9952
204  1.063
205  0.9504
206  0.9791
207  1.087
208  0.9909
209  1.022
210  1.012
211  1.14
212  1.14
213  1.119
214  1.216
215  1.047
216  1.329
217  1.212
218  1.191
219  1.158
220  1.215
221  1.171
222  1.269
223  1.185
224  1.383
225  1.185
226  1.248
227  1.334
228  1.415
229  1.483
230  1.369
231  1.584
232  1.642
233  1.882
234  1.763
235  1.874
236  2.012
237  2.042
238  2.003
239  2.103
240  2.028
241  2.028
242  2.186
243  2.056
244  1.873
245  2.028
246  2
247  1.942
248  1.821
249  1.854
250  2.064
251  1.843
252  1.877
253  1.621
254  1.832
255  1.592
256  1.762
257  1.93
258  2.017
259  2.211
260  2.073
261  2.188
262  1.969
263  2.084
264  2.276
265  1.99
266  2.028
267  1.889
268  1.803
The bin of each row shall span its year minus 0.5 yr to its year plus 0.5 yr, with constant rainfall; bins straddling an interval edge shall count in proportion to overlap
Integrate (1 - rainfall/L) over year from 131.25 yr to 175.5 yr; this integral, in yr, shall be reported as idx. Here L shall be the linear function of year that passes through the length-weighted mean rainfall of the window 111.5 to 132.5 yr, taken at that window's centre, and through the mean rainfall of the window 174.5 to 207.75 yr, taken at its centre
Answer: 8.7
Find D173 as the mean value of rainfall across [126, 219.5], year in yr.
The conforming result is 1.22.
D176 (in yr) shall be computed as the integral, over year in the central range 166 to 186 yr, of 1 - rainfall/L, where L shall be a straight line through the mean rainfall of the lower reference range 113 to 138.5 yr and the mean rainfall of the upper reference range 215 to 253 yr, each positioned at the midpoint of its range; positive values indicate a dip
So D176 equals 6.5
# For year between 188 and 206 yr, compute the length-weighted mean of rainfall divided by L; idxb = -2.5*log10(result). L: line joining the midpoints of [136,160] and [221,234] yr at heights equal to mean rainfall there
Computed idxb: 0.26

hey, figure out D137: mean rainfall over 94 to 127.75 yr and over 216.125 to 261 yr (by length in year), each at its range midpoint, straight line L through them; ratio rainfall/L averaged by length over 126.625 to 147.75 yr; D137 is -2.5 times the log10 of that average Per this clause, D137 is 0.22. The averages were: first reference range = 1.89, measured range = 1.51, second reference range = 1.71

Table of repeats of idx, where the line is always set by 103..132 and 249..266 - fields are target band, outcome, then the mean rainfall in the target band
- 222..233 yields 3.1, 1.4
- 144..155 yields 4.1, 1.2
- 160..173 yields 5.5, 1.11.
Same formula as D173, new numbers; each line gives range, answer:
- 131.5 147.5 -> 1.45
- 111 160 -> 1.57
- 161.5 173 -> 1.1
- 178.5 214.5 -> 1.12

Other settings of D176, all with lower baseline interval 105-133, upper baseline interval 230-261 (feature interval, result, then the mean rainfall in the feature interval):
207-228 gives 8.0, 1.18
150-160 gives 4.1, 1.13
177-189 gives 4.4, 1.21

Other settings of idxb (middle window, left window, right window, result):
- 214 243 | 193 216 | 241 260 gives -0.01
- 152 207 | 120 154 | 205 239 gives 0.27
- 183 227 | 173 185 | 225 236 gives 0.21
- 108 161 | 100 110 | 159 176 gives -0.05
